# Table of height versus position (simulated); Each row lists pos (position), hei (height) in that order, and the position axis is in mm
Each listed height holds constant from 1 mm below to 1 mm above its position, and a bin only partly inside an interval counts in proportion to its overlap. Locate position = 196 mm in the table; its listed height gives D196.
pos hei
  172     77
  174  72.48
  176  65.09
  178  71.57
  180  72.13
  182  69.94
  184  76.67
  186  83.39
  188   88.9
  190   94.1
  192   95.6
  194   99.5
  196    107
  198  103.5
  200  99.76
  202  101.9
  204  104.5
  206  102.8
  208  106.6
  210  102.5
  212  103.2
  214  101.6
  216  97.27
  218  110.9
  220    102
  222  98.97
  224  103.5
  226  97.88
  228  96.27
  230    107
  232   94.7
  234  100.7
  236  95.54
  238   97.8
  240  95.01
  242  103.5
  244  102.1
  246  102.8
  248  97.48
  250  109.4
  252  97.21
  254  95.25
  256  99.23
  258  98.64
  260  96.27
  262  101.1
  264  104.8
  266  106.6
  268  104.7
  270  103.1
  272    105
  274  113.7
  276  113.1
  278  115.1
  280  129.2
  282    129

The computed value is 107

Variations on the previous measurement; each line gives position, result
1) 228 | 96.27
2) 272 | 105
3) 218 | 110.9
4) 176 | 65.09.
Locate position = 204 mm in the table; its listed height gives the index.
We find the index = 104.5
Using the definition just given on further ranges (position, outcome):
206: 102.8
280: 129.2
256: 99.23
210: 102.5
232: 94.7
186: 83.39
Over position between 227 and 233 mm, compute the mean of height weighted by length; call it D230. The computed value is 99.3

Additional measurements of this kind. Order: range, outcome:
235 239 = 96.7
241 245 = 103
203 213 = 104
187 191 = 91.5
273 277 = 113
